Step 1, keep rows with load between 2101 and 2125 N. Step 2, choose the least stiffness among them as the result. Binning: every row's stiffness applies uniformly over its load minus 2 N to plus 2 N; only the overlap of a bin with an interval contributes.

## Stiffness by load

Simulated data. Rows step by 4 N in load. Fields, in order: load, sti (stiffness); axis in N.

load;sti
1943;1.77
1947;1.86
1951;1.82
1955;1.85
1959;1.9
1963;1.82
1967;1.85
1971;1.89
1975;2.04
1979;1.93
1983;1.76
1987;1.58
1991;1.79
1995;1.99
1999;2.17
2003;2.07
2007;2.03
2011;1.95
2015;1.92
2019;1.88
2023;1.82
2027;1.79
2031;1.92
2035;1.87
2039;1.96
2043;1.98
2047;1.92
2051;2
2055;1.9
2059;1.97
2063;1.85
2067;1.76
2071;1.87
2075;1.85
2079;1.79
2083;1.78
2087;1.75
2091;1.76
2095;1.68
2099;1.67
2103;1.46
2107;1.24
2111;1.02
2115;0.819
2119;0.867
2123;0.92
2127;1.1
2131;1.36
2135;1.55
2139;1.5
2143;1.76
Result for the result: 0.819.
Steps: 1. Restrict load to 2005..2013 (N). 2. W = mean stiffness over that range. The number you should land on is 1.99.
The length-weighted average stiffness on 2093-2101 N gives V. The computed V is 1.67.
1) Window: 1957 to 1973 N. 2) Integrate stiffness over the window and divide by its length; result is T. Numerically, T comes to 1.86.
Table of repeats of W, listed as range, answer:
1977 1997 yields 1.81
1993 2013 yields 2.04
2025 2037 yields 1.86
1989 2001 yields 1.98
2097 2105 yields 1.56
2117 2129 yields 0.962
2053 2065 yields 1.91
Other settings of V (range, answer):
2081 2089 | 1.77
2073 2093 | 1.79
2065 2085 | 1.81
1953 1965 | 1.86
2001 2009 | 2.05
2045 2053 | 1.96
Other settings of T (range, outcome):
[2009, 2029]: 1.87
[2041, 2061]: 1.95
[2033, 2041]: 1.92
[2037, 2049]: 1.95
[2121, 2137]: 1.23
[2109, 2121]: 0.902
